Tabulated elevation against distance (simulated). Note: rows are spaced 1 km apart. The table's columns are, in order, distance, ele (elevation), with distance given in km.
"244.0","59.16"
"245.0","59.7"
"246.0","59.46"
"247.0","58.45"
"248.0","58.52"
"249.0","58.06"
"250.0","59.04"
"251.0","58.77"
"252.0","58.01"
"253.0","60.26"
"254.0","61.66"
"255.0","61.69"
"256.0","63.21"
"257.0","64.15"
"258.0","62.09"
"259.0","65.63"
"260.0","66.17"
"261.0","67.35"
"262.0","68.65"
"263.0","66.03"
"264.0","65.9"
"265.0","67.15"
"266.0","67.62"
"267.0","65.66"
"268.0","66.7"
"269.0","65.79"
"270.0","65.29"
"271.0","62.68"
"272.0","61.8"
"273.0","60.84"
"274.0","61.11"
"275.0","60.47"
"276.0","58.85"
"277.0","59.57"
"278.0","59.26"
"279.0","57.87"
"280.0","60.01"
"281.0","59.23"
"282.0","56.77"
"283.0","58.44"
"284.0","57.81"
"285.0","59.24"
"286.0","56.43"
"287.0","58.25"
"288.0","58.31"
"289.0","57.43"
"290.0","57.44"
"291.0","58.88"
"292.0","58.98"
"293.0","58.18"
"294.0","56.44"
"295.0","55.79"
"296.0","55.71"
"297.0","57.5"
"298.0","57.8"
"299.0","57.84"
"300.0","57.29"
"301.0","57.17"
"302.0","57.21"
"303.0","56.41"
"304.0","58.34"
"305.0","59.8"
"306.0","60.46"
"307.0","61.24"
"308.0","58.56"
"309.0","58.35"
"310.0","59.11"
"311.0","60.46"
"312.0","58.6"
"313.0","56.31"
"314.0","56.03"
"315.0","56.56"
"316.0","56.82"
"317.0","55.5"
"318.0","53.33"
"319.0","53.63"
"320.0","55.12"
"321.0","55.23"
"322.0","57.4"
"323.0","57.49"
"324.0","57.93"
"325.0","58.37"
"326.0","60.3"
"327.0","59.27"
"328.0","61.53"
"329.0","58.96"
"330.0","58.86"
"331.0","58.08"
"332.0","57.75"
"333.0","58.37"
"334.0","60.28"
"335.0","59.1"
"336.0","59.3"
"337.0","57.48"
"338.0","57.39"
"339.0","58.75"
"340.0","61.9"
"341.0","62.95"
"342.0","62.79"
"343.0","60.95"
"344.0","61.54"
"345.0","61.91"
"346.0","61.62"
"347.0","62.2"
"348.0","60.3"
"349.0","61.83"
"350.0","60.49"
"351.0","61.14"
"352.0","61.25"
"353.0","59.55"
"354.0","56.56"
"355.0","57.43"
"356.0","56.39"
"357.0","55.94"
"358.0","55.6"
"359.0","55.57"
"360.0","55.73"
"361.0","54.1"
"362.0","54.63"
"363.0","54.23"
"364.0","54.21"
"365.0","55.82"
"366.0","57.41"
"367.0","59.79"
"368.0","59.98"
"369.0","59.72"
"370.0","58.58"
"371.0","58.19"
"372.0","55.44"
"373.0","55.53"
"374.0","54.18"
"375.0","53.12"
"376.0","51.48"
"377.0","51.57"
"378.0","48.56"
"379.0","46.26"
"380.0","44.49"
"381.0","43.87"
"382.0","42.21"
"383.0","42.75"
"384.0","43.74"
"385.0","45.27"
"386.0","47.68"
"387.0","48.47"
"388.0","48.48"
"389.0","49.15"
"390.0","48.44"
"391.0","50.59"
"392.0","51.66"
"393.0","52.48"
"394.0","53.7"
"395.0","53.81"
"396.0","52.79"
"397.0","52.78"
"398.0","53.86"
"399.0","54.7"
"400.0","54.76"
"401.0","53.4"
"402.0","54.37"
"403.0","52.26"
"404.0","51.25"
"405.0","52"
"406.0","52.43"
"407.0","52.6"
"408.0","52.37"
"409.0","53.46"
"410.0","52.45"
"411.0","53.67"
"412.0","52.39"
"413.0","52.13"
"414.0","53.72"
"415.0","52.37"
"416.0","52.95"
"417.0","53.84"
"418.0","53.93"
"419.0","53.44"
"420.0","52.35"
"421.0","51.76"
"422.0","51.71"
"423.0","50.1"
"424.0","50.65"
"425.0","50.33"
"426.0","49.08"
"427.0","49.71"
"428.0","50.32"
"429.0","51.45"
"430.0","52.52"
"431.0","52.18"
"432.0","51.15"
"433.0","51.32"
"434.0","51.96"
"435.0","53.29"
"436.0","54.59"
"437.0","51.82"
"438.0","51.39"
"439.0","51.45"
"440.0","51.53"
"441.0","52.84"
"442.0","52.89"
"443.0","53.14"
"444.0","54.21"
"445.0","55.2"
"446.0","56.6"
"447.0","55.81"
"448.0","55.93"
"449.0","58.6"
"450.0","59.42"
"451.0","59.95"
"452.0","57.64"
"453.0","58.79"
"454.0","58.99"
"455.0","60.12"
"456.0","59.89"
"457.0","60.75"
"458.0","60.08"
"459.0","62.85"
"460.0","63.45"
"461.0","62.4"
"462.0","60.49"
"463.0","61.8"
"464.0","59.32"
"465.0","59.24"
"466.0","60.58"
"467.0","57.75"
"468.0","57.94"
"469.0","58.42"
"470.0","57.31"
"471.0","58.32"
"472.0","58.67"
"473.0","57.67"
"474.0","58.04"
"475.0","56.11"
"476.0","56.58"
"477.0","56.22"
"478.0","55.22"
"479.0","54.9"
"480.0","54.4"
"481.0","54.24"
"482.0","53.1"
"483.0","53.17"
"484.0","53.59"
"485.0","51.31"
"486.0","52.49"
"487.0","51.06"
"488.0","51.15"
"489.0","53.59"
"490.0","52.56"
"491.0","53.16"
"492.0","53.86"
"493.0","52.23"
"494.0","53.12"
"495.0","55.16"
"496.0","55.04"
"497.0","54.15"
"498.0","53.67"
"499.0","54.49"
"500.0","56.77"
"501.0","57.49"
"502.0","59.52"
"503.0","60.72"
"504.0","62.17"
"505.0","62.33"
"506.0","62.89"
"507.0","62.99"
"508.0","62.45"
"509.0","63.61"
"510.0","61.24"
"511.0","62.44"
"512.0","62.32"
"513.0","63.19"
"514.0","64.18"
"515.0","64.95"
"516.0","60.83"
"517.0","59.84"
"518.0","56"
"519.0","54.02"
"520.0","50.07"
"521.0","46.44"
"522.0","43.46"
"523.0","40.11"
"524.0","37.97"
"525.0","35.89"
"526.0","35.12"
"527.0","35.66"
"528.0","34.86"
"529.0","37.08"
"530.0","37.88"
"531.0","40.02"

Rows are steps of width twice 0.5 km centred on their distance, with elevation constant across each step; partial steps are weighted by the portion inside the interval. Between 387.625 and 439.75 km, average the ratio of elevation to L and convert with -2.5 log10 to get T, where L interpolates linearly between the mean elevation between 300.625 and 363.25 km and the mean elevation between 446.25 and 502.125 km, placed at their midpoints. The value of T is 0.11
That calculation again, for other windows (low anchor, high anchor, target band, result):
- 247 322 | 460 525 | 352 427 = 0.11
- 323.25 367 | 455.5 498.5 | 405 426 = 0.10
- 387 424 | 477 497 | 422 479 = -0.06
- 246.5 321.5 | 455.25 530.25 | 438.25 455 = 0.01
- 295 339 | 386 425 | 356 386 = 0.04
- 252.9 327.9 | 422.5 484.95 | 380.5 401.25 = 0.15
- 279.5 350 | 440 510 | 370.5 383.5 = 0.16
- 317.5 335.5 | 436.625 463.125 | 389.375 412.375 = 0.10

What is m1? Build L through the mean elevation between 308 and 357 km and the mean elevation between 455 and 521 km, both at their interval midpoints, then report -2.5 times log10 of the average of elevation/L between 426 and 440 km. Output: 0.13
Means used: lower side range 58.8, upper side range 57.6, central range 51.7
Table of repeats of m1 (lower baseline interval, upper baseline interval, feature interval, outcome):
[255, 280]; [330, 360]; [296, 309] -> 0.06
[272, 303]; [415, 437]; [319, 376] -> -0.05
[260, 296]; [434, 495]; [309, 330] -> 0.05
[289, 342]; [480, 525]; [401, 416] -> 0.08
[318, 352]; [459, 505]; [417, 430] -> 0.12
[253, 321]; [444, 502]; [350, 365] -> 0.04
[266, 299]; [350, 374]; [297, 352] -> -0.01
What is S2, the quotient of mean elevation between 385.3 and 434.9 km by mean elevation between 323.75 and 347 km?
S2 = 0.9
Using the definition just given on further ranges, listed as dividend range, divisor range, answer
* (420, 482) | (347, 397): 1.04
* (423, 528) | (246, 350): 0.92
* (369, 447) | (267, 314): 0.88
